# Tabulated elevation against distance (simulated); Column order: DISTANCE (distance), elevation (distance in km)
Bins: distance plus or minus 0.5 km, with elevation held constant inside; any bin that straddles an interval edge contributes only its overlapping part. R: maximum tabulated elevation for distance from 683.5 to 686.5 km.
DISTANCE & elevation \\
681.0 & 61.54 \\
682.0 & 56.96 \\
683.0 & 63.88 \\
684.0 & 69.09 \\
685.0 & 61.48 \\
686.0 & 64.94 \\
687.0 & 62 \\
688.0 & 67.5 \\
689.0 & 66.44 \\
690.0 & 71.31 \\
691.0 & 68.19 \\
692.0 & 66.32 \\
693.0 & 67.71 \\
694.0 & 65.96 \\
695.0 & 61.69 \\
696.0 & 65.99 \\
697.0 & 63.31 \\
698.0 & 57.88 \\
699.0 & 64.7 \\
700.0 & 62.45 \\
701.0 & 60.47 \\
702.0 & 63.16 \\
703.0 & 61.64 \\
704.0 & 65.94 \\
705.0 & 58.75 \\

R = 69.09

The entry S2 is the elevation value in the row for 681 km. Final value 61.54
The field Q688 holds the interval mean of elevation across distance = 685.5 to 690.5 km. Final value 66.4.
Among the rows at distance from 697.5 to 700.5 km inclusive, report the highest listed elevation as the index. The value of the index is 64.7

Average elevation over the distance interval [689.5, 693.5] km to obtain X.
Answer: 68.4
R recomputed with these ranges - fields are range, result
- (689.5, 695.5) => 71.31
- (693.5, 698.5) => 65.99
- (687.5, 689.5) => 67.5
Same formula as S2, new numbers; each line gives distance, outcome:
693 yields 67.71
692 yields 66.32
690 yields 71.31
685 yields 61.48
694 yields 65.96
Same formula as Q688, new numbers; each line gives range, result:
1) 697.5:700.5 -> 61.7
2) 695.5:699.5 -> 63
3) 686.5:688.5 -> 64.8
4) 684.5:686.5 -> 63.2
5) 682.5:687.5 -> 64.3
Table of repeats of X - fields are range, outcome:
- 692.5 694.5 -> 66.8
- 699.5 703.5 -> 61.9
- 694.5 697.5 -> 63.7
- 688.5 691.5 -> 68.6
